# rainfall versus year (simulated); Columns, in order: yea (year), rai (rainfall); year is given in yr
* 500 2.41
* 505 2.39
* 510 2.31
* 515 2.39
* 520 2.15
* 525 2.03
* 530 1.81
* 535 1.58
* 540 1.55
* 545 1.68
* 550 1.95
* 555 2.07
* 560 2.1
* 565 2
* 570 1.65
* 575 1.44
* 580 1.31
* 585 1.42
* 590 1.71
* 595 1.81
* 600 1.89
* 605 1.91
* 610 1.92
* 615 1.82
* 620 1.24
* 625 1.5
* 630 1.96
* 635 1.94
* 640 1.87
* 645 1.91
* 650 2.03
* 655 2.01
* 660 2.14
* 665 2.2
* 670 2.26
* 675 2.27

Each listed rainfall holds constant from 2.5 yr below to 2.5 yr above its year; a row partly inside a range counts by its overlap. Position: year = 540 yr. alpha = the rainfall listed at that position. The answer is 1.55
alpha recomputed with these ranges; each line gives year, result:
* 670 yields 2.26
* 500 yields 2.41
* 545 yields 1.68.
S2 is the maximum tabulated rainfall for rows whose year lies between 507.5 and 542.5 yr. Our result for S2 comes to 2.39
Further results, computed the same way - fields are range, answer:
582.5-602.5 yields 1.89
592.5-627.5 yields 1.92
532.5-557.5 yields 2.07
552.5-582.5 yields 2.1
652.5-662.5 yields 2.14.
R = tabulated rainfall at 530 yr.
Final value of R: 1.81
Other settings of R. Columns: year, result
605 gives 1.91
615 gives 1.82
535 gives 1.58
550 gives 1.95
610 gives 1.92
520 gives 2.15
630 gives 1.96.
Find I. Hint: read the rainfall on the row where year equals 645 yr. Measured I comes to 1.91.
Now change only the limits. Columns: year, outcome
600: 1.89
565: 2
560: 2.1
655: 2.01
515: 2.39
